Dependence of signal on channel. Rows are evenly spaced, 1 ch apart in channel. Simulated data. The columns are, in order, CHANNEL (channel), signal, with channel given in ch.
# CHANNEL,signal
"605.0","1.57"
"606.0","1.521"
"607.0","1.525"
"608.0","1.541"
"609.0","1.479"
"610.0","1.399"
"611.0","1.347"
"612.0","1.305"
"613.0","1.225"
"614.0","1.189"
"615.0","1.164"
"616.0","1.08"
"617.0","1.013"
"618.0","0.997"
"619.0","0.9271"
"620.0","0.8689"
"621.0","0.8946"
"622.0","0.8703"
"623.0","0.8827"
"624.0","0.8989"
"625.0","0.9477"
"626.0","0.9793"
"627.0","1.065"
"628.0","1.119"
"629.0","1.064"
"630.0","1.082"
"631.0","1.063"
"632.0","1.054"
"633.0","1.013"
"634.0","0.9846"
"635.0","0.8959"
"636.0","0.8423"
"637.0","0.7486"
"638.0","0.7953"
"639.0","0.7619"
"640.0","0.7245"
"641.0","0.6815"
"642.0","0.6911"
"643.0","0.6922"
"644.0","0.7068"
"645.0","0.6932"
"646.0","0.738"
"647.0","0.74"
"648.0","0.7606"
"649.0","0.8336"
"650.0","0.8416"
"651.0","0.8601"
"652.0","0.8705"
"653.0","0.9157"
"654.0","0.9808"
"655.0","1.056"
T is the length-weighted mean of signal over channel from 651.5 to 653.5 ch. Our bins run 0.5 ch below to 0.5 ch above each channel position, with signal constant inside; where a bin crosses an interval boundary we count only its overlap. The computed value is 0.893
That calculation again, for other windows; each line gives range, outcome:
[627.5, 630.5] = 1.09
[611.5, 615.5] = 1.22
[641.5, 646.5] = 0.704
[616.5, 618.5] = 1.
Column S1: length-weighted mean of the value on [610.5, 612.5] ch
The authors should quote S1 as 1.33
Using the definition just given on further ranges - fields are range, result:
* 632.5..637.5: 0.897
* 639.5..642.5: 0.699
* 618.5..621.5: 0.897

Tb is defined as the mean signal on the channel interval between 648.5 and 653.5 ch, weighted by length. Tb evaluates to 0.864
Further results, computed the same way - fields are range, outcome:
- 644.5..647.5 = 0.724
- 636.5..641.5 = 0.742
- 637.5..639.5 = 0.779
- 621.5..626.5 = 0.916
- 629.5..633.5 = 1.05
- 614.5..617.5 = 1.09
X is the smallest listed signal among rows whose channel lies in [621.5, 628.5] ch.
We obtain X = 0.8703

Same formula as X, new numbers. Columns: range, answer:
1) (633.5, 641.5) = 0.6815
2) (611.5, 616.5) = 1.08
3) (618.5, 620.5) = 0.8689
